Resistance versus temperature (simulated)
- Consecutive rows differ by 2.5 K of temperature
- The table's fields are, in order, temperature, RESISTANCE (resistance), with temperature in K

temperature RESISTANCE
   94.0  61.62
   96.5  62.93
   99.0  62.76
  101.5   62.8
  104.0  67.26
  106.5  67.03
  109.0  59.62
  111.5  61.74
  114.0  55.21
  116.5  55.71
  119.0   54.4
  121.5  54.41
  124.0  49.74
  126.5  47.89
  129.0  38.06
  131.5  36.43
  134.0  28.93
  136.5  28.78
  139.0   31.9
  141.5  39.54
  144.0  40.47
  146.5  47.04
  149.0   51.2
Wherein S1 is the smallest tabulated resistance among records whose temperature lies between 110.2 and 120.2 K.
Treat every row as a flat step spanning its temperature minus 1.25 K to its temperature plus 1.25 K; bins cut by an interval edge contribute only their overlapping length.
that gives 54.4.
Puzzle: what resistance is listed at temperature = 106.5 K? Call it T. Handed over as 67.03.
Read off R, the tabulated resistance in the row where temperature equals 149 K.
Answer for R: 51.2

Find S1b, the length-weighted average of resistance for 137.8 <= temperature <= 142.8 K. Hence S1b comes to 35.8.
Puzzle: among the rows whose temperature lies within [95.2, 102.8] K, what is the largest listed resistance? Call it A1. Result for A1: 62.93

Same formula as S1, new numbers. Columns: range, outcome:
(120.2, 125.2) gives 49.74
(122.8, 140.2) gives 28.78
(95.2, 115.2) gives 55.21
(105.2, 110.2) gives 59.62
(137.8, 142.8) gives 31.9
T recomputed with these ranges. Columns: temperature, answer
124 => 49.74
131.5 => 36.43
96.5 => 62.93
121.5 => 54.41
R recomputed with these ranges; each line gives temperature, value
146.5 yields 47.04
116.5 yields 55.71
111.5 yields 61.74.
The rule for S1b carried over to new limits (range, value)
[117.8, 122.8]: 54.4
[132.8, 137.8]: 28.9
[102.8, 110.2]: 64.7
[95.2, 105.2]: 63.9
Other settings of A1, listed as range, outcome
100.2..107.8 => 67.26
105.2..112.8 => 67.03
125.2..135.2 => 47.89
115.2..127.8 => 55.71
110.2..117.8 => 61.74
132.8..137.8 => 28.93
